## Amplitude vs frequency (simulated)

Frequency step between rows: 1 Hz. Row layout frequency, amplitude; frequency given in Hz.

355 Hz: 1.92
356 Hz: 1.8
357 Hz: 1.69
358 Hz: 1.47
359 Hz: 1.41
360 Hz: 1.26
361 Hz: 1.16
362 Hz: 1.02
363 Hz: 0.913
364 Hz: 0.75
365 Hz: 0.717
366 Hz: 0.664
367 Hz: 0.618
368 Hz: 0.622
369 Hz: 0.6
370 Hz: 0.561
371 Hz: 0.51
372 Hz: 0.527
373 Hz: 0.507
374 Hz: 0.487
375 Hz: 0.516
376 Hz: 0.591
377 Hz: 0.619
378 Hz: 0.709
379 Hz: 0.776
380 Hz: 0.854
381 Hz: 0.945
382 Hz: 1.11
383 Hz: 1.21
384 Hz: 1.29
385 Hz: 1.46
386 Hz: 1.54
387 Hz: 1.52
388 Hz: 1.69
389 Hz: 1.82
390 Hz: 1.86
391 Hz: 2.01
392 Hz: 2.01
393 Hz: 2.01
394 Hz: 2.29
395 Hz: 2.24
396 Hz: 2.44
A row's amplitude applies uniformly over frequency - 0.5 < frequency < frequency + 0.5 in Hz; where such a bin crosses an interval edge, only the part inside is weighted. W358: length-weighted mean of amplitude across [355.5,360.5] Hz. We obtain 1.53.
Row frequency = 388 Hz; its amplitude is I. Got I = 1.69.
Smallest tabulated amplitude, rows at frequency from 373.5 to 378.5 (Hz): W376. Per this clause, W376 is 0.487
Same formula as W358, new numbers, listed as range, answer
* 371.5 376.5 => 0.526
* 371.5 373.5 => 0.517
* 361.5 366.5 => 0.813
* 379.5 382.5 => 0.97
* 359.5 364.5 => 1.02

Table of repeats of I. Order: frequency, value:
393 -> 2.01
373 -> 0.507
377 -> 0.619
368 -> 0.622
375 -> 0.516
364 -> 0.75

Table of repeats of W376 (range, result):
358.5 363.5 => 0.913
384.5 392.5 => 1.46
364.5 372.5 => 0.51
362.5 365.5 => 0.717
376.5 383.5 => 0.619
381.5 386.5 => 1.11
